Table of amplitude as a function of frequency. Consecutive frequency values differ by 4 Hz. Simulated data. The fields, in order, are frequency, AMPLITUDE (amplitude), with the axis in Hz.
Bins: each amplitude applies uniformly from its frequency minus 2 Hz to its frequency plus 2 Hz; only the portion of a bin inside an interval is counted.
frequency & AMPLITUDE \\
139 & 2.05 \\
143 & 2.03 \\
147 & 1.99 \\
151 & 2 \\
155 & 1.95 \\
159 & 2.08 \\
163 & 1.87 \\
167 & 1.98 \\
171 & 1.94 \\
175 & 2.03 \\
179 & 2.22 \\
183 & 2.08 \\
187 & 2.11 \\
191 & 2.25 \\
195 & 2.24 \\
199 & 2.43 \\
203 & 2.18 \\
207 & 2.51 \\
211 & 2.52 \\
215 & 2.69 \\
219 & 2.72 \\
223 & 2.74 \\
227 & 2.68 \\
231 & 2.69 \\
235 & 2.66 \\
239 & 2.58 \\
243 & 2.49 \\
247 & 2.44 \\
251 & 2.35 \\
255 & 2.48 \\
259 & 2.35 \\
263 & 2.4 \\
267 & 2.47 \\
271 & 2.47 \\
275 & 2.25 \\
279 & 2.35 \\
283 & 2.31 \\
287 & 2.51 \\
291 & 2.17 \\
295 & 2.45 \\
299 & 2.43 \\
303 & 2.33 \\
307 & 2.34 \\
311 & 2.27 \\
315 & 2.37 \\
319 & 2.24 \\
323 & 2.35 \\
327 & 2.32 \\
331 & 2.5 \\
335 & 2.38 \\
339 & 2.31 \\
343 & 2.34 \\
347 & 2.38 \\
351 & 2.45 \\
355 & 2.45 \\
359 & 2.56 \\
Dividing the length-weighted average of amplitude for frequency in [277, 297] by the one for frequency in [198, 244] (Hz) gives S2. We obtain 0.91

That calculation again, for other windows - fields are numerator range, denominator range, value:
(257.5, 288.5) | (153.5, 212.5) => 1.11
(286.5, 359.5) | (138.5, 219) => 1.09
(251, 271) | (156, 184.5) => 1.20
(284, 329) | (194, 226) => 0.93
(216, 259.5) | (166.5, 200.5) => 1.20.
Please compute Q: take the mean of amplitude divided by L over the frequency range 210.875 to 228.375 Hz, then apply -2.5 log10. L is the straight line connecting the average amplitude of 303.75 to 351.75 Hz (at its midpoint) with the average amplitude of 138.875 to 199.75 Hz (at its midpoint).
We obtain -0.24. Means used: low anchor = 2.07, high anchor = 2.35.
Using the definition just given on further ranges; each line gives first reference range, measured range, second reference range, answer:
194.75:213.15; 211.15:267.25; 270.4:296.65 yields -0.079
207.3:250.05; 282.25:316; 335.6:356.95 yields 0.054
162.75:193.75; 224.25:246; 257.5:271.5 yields -0.139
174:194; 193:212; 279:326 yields -0.090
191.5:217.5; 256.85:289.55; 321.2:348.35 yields 0.004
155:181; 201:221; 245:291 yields -0.161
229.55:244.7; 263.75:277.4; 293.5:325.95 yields 0.040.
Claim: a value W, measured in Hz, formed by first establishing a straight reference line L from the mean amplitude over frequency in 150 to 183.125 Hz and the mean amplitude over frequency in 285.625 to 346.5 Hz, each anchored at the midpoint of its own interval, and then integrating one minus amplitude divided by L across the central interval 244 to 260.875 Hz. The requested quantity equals -1.5 Hz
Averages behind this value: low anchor 2.01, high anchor 2.35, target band 2.41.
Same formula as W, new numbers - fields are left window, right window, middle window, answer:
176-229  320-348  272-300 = 0.29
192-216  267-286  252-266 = -0.19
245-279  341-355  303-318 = 0.48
